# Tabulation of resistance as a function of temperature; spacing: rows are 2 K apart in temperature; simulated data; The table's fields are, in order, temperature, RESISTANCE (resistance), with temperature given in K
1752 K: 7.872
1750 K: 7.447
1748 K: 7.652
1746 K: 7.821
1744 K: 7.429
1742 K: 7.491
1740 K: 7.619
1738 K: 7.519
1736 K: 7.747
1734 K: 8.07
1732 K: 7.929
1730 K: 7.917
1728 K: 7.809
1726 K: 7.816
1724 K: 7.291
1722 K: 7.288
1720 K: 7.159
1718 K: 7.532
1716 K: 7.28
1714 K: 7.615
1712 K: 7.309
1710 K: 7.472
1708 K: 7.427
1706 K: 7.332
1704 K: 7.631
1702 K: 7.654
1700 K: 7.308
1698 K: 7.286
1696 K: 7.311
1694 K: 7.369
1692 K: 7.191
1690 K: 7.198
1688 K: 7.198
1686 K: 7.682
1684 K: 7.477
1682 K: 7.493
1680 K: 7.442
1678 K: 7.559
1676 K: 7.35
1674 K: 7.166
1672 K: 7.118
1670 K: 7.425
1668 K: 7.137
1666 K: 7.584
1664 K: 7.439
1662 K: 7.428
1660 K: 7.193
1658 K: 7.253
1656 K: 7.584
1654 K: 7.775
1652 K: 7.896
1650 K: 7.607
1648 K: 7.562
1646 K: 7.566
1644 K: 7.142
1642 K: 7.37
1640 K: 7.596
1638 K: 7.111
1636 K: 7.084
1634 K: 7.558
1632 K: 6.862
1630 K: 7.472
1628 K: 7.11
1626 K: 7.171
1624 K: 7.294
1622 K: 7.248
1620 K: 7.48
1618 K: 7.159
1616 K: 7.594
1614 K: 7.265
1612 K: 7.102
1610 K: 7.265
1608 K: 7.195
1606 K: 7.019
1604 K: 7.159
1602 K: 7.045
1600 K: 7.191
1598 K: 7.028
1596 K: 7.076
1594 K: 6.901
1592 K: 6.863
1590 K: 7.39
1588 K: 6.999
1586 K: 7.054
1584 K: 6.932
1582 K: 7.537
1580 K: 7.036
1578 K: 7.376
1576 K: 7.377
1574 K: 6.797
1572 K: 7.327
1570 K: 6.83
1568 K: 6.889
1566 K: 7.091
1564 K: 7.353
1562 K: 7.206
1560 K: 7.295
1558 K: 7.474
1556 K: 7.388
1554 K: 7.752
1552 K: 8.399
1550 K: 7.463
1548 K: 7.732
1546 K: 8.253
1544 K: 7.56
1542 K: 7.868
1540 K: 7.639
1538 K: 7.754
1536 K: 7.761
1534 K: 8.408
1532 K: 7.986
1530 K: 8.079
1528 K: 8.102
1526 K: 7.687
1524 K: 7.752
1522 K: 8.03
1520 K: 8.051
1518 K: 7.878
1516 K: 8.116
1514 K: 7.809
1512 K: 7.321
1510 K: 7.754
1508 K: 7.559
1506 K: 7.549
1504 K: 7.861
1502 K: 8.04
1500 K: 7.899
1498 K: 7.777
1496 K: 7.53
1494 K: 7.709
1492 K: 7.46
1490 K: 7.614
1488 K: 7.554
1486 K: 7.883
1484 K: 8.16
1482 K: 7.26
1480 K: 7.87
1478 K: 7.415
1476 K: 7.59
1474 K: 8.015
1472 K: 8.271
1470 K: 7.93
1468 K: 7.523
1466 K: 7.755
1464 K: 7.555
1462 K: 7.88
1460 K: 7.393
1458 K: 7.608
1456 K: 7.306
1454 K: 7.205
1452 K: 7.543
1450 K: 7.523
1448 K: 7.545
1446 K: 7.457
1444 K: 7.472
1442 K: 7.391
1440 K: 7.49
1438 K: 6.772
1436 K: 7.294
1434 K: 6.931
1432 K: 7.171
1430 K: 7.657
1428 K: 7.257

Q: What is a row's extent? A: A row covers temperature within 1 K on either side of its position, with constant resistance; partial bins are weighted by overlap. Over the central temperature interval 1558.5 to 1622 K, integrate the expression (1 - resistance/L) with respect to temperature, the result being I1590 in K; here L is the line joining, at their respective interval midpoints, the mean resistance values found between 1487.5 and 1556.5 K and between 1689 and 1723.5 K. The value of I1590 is 4.0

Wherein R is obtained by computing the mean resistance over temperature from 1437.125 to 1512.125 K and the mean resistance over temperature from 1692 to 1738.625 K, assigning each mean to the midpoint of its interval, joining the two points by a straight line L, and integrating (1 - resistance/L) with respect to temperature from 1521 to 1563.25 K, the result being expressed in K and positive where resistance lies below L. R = -1.1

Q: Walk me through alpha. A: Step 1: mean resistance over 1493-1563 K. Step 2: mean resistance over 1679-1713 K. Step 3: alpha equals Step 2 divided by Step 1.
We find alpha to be 0.95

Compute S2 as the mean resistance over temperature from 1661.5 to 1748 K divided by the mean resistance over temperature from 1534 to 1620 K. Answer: 1.02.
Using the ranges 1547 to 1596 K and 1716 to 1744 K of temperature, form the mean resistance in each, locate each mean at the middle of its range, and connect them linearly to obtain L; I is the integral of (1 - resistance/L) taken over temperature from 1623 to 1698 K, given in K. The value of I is 0.9 K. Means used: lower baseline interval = 7.27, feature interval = 7.37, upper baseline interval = 7.61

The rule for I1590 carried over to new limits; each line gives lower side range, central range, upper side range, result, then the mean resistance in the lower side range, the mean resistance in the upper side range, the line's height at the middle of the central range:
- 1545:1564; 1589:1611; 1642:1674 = 1.31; 7.65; 7.44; 7.55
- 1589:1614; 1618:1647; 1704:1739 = -0.24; 7.11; 7.56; 7.23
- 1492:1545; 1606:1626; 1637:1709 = 0.77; 7.82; 7.41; 7.56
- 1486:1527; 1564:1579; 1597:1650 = 0.73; 7.75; 7.26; 7.48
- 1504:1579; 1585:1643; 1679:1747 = 2.97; 7.64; 7.5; 7.58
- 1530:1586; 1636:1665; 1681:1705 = -0.08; 7.5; 7.4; 7.43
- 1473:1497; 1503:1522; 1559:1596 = -0.69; 7.67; 7.12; 7.51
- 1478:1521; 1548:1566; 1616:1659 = 0.15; 7.74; 7.38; 7.59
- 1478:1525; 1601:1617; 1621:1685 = 0.60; 7.75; 7.38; 7.49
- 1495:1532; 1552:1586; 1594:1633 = 0.98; 7.83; 7.19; 7.47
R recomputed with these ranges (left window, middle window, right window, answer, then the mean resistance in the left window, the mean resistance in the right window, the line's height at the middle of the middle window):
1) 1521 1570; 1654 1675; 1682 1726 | 0.32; 7.69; 7.39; 7.47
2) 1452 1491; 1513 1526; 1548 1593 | -0.77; 7.67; 7.28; 7.48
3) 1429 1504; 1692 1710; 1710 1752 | 0.44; 7.58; 7.59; 7.59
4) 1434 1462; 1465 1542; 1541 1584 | -4.15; 7.39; 7.42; 7.4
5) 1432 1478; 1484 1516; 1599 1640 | -1.22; 7.51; 7.23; 7.43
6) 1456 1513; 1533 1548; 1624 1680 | -0.58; 7.7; 7.37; 7.59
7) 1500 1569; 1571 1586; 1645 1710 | 0.89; 7.73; 7.43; 7.64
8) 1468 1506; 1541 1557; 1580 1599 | -0.98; 7.76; 7.08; 7.35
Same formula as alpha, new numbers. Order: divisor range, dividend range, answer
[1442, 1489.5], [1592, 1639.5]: 0.94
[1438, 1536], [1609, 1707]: 0.96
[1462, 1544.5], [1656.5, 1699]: 0.94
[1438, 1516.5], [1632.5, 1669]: 0.97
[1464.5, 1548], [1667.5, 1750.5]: 0.96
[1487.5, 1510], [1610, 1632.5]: 0.94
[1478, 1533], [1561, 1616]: 0.92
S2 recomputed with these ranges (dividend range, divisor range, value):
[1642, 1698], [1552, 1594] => 1.03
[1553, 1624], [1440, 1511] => 0.94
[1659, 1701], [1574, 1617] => 1.03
